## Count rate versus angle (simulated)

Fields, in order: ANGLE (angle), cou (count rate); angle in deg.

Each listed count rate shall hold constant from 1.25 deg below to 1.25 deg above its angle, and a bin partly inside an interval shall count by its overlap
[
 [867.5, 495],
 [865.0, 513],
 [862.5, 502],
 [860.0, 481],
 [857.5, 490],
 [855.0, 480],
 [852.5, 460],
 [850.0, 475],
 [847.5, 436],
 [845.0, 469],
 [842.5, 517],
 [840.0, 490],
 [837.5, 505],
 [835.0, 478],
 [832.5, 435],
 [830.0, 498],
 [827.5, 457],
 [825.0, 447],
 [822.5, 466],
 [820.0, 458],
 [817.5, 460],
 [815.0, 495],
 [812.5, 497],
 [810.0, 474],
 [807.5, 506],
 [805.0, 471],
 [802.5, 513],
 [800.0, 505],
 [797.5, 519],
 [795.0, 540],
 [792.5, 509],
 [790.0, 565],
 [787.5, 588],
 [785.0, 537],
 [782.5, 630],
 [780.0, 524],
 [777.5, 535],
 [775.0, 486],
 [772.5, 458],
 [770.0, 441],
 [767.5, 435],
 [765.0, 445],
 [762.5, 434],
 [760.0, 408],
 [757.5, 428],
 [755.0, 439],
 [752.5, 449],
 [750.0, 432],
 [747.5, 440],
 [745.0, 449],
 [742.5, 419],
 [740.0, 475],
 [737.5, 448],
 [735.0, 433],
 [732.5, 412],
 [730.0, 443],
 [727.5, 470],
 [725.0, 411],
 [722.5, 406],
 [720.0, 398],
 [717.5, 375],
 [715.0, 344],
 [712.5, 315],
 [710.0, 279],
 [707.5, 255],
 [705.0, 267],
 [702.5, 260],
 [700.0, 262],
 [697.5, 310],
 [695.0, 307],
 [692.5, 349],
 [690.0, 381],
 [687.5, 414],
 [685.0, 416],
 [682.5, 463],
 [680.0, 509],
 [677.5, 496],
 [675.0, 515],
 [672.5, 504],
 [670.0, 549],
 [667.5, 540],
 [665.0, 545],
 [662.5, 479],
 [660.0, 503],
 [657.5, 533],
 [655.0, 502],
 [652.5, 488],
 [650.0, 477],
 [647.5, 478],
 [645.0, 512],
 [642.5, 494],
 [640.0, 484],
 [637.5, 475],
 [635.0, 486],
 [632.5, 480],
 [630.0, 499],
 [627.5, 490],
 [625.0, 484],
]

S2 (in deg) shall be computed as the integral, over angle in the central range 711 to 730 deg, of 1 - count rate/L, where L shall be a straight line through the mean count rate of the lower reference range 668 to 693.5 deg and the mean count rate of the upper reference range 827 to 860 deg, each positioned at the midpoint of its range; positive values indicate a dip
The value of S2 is 3.1 deg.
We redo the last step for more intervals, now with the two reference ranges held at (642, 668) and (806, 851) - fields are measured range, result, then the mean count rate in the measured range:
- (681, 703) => 6.3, 356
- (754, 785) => 0.7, 475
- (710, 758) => 7.3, 417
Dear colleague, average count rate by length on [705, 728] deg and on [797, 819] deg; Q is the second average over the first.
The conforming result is 1.39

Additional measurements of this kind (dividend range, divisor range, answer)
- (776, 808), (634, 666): 1.08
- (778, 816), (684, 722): 1.59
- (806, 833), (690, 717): 1.57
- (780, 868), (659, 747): 1.21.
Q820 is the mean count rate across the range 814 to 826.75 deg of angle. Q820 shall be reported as 464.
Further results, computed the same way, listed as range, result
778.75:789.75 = 569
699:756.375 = 387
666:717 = 387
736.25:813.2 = 484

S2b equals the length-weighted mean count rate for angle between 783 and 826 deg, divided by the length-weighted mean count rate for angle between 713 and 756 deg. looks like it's 1.19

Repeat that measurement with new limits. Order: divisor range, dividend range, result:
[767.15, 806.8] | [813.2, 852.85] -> 0.91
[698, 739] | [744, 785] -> 1.29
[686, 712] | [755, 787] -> 1.55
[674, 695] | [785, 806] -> 1.22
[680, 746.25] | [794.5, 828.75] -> 1.28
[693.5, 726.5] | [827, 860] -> 1.47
